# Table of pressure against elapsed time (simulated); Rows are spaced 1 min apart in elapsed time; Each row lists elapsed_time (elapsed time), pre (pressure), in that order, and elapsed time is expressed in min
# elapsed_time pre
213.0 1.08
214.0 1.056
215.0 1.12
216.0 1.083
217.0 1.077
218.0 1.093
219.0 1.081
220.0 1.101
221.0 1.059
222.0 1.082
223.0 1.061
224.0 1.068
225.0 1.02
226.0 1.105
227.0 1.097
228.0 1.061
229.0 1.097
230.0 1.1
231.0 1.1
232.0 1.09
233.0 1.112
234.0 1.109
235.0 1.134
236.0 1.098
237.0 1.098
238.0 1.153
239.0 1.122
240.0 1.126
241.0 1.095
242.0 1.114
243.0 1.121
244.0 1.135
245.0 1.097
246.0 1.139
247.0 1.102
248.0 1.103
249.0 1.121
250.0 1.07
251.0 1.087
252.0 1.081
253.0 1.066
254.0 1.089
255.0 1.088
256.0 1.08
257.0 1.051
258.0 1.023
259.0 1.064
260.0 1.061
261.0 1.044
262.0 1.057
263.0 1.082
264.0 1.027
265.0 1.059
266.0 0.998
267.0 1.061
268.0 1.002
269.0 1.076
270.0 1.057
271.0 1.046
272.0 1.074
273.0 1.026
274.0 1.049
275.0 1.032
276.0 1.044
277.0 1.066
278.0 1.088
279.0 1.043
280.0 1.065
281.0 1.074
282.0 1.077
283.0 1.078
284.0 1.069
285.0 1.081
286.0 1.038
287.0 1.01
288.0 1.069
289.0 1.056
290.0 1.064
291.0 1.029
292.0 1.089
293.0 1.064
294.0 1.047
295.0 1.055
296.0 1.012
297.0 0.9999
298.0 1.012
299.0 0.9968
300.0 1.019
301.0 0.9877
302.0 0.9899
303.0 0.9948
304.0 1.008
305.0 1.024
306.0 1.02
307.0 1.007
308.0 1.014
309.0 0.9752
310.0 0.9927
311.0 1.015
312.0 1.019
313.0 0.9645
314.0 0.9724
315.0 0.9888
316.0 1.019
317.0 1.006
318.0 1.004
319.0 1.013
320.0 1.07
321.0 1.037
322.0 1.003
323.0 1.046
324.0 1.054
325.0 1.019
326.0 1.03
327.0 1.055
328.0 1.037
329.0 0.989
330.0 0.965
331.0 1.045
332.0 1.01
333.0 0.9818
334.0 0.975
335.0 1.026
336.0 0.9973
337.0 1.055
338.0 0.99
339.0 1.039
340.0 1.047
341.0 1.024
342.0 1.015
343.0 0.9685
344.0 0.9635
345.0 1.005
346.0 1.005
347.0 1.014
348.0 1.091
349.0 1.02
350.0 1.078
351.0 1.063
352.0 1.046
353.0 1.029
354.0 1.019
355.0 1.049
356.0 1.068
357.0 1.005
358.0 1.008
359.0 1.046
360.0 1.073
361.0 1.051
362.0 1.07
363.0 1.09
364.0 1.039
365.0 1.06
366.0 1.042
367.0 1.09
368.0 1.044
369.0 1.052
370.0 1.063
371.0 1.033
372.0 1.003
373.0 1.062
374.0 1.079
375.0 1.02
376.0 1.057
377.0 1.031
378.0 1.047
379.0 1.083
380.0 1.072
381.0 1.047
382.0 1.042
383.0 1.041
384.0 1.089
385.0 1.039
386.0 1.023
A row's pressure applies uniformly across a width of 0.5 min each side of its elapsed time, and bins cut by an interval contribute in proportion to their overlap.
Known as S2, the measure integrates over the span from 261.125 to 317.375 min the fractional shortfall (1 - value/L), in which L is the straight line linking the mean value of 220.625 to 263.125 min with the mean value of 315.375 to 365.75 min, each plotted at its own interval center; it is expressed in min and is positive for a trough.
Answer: 1.4 min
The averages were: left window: 1.09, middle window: 1.03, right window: 1.03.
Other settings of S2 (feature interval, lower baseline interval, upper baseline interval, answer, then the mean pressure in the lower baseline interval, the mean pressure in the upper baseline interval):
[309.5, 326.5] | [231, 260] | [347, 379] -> 0.8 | 1.1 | 1.05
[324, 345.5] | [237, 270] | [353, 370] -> 0.9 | 1.08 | 1.05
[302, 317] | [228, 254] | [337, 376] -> 0.9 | 1.11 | 1.04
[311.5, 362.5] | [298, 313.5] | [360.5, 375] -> 0.3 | 1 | 1.05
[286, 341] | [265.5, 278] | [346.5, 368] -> 1.5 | 1.05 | 1.05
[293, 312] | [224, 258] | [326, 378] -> 0.9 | 1.1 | 1.03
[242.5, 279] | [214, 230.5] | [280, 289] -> 0.0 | 1.08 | 1.06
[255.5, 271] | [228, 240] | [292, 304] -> 0.3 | 1.11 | 1.02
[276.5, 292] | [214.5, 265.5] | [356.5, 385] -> 0.2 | 1.09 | 1.05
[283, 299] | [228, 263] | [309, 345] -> 0.0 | 1.09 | 1.01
